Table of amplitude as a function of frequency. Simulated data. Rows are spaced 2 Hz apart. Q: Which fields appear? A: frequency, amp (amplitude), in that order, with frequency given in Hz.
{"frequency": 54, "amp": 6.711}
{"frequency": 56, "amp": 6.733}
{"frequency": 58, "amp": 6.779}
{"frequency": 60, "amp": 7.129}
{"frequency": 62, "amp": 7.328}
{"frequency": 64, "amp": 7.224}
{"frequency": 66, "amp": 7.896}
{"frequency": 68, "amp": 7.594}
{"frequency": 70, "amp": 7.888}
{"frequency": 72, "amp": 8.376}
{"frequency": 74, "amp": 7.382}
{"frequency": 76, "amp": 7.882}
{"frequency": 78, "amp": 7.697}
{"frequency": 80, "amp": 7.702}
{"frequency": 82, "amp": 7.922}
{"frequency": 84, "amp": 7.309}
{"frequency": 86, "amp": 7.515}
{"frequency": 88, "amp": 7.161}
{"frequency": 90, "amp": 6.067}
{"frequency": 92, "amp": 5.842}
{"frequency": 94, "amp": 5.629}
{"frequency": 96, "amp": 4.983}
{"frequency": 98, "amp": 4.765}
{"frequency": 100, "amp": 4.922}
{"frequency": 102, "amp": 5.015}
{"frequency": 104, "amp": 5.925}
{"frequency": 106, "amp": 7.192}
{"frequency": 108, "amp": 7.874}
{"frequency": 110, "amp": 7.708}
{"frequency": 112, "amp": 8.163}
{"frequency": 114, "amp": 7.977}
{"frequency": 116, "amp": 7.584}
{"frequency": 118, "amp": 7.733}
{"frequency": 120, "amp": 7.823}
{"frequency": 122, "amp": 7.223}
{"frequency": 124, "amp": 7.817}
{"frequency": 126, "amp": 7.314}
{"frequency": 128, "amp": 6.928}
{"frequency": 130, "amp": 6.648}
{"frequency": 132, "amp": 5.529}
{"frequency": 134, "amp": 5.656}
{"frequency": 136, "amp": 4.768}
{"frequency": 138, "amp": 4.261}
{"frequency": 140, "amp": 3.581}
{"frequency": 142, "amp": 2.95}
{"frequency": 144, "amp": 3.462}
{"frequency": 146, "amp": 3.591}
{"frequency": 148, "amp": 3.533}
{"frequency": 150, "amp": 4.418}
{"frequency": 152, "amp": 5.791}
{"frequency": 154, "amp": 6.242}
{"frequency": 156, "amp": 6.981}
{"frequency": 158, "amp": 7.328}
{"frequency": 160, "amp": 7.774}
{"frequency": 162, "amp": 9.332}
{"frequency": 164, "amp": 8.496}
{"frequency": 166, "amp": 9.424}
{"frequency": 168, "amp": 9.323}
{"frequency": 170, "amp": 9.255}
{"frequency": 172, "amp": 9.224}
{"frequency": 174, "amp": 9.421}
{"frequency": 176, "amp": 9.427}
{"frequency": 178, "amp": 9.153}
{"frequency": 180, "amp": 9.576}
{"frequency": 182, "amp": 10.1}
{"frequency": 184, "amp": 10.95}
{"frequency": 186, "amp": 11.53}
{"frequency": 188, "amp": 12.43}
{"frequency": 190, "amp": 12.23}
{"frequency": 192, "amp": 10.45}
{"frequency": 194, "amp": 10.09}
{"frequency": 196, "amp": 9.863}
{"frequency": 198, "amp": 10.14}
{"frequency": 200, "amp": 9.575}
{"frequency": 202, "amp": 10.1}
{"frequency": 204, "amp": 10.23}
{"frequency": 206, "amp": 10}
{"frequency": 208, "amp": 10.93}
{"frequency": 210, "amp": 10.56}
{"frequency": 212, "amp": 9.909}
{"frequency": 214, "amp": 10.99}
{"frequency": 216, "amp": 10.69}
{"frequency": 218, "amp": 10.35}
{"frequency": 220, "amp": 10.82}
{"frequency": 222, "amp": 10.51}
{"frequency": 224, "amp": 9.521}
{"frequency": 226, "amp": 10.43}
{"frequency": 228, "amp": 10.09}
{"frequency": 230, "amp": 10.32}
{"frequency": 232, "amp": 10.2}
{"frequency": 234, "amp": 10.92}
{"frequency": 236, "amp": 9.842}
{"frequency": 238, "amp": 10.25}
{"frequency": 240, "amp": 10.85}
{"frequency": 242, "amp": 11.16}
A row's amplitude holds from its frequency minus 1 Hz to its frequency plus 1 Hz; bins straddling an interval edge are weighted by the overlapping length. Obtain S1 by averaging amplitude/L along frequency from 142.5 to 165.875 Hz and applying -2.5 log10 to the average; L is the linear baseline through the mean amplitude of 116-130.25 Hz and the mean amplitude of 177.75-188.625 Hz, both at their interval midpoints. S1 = 0.44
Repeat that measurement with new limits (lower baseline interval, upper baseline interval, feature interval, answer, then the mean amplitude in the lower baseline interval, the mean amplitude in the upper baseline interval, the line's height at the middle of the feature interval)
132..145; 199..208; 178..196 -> -0.25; 4.22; 10.1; 8.59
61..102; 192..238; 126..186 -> 0.25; 6.91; 10.3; 8.79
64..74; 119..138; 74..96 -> 0.07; 7.81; 6.51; 7.46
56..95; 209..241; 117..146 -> 0.41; 7.27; 10.4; 8.44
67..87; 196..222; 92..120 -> 0.25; 7.73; 10.3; 8.3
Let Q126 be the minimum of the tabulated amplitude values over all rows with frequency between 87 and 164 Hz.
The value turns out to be 2.95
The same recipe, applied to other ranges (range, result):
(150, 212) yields 4.418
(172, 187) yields 9.153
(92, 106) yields 4.765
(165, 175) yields 9.224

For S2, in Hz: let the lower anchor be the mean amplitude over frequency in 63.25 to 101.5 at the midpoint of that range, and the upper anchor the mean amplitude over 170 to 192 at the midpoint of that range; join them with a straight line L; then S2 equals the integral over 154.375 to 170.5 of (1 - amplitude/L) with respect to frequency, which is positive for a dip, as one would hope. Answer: 2.2 Hz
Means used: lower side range 6.91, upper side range 10.4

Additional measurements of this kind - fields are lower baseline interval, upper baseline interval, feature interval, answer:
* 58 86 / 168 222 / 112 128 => 1.9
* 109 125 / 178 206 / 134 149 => 8.3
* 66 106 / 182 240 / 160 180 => 0.2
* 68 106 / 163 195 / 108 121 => -0.2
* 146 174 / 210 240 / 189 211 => -2.8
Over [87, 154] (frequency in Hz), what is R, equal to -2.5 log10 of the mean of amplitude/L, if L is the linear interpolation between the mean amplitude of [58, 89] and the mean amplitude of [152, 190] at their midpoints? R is 0.37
